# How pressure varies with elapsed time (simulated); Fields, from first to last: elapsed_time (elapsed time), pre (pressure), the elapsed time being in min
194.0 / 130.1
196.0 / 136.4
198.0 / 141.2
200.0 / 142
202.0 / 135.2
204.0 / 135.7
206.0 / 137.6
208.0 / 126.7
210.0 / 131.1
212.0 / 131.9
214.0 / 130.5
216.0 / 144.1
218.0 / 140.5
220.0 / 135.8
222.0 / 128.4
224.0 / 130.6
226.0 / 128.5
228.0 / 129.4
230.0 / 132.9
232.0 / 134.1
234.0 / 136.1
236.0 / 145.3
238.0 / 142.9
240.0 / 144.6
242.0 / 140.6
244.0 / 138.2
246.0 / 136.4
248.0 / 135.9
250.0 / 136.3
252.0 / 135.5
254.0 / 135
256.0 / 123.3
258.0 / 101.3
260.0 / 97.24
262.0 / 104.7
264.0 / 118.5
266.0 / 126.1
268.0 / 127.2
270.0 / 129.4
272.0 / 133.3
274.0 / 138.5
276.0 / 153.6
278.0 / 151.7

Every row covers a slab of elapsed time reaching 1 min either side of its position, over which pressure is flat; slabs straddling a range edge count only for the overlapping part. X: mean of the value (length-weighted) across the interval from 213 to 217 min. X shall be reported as 137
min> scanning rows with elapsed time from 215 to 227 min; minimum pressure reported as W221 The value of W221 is 128.4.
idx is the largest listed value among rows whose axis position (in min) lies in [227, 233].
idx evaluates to 134.1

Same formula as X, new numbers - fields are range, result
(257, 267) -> 110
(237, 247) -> 141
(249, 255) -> 136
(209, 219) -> 136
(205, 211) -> 132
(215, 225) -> 136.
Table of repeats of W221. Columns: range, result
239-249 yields 135.9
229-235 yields 132.9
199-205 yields 135.2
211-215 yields 130.5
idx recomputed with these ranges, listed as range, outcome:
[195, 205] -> 142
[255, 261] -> 123.3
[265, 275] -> 138.5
